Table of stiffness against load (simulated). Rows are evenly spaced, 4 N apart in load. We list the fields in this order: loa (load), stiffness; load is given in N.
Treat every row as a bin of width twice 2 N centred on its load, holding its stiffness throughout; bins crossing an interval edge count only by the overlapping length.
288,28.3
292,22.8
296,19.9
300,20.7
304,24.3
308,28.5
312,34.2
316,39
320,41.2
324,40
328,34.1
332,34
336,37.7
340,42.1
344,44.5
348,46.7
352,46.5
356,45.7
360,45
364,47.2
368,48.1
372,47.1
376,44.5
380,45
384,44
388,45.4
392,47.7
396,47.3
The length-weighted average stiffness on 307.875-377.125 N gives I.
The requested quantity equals 41.8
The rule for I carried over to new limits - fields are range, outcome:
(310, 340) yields 37.5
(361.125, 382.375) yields 46.3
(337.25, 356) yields 44.7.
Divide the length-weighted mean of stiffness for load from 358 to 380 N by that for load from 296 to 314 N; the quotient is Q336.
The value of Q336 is 1.8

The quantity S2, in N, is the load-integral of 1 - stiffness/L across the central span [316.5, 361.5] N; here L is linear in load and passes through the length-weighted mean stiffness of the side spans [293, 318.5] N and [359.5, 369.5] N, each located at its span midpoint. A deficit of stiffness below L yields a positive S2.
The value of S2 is -3.48 N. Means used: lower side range 27.8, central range 41.5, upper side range 47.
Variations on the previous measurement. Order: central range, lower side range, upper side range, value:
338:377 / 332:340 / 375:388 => -4.5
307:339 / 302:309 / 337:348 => -2.5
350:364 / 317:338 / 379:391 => -1.6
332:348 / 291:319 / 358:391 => -1.8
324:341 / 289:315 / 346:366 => 0.1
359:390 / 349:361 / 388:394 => 0.4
